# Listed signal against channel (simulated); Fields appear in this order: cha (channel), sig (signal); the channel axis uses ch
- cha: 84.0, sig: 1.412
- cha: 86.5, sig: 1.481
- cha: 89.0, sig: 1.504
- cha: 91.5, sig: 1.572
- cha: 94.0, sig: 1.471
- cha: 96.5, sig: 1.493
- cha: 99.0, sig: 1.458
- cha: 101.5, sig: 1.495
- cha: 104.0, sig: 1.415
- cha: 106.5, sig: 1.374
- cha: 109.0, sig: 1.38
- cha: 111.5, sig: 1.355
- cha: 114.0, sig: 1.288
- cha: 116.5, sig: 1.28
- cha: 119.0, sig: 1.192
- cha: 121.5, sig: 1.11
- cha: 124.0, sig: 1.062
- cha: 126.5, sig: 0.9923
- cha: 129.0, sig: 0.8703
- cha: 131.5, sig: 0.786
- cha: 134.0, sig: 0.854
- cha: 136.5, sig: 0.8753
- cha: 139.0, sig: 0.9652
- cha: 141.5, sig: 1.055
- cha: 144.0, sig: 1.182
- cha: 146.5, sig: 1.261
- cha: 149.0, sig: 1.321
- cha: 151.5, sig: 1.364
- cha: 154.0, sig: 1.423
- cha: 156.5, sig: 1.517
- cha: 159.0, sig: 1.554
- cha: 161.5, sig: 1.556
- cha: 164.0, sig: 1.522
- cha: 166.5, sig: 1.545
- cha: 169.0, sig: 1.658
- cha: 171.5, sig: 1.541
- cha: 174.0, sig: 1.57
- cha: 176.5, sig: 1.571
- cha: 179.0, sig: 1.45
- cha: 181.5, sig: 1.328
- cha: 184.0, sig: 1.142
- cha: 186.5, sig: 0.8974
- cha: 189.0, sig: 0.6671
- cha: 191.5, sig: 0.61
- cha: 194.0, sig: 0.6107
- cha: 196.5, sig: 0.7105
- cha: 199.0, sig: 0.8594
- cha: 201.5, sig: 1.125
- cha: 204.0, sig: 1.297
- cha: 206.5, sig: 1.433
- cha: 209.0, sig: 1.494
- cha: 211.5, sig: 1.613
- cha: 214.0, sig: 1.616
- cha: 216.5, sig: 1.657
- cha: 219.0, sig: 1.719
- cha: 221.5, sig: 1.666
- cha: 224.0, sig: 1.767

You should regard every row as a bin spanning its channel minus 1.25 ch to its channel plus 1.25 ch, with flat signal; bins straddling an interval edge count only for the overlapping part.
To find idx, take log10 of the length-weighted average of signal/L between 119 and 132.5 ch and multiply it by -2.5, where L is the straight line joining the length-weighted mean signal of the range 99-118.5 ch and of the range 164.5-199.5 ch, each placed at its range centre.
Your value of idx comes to 0.32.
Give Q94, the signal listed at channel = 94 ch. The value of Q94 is 1.471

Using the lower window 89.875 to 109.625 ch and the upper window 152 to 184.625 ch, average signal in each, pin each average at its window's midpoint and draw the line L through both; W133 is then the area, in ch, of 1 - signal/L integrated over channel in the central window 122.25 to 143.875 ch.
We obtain 7.72 ch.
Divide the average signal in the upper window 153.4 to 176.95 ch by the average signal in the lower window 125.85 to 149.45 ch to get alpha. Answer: 1.54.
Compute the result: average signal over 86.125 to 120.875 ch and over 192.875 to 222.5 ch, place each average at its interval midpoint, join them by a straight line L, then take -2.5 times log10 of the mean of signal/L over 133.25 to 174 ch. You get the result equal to 0.02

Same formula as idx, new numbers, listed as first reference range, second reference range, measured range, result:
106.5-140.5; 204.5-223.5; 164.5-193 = 0.09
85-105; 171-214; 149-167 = -0.15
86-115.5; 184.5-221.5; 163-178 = -0.23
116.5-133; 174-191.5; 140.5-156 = -0.19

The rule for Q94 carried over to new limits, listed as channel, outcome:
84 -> 1.412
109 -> 1.38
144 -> 1.182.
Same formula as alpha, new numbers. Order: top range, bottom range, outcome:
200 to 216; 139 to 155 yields 1.15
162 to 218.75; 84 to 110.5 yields 0.88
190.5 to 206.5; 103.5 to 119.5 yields 0.69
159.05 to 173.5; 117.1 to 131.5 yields 1.51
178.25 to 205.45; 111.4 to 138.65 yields 0.93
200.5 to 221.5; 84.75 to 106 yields 1.02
